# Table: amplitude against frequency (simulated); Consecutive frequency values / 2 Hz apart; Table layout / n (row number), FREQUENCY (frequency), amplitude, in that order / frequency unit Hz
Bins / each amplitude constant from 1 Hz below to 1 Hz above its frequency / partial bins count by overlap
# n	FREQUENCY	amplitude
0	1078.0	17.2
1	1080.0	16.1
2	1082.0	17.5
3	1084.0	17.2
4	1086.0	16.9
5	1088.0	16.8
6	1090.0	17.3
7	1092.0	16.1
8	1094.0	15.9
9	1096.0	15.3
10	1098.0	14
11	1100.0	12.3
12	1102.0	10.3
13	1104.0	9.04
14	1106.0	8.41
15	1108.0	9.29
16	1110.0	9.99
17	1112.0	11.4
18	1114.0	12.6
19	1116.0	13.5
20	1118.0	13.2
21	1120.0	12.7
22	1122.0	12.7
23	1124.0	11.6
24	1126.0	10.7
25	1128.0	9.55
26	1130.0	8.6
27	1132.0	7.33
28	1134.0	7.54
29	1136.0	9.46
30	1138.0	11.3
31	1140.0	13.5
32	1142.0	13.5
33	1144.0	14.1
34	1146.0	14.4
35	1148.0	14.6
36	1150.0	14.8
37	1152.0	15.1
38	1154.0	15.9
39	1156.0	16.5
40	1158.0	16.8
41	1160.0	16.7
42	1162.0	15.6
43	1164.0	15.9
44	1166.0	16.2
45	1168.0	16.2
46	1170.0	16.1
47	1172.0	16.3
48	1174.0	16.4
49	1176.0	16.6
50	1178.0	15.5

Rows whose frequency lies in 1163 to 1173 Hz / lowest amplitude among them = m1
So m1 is 15.9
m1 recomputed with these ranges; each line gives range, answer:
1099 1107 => 8.41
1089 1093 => 16.1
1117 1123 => 12.7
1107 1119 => 9.29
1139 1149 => 13.5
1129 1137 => 7.33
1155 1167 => 15.6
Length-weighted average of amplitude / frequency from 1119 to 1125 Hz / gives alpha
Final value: 12.3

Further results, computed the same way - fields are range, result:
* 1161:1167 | 15.9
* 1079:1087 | 16.9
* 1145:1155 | 15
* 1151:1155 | 15.5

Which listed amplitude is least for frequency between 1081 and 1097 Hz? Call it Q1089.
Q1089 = 15.3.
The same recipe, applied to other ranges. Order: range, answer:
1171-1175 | 16.3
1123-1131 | 8.6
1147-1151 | 14.6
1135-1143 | 9.46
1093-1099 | 14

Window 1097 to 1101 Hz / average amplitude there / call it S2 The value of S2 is 13.2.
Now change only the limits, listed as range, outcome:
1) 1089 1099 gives 15.7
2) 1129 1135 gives 7.82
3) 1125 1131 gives 9.62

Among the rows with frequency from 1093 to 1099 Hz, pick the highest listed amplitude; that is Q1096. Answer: 15.9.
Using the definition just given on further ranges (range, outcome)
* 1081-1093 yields 17.5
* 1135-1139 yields 11.3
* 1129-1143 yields 13.5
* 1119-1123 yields 12.7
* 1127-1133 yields 9.55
